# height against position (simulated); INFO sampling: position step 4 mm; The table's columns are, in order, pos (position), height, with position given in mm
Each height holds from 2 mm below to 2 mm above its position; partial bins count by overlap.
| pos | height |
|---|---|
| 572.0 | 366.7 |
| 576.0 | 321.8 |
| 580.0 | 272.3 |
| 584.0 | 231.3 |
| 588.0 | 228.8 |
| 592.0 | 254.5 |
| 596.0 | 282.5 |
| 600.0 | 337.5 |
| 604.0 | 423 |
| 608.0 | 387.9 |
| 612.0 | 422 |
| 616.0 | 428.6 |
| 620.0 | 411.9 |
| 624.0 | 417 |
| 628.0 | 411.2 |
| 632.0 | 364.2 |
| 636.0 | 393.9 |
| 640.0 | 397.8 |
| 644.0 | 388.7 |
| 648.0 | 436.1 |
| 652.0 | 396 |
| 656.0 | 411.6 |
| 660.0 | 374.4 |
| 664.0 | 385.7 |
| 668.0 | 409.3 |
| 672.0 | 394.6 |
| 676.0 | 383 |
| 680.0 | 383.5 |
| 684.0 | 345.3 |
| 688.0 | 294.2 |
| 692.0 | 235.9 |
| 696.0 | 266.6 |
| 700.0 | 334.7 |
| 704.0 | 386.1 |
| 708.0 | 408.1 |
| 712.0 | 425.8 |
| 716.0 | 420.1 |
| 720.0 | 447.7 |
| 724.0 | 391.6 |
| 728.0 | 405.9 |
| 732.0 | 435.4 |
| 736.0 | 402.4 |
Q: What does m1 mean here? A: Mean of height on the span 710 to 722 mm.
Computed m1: 431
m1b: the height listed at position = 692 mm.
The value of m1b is 235.9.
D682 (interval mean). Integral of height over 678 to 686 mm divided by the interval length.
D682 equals 364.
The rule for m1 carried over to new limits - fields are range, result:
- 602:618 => 415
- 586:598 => 255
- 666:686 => 383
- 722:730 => 399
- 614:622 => 420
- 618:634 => 401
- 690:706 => 306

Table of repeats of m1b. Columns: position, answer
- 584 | 231.3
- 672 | 394.6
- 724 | 391.6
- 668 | 409.3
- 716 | 420.1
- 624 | 417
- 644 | 388.7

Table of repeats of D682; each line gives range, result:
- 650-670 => 395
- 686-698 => 266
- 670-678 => 389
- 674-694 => 328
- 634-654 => 402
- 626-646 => 391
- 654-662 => 393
